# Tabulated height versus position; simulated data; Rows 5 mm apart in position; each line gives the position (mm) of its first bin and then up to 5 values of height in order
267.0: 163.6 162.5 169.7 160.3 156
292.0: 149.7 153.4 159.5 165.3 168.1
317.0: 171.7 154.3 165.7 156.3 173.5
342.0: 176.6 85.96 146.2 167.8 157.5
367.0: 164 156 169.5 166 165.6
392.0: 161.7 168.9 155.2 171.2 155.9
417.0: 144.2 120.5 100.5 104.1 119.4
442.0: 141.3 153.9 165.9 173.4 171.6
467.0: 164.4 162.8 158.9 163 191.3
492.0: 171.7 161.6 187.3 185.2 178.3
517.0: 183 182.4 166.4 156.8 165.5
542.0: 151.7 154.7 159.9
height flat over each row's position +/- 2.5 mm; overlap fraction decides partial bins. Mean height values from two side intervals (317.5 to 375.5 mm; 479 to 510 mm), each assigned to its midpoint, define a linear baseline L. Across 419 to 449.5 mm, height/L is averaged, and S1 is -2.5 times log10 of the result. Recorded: 0.33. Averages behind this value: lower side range 156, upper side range 176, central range 124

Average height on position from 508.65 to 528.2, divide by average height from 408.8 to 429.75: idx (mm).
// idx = 1.36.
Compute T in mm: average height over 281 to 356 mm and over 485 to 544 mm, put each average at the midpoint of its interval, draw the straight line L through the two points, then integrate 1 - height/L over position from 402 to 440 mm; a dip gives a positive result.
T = 7.5 mm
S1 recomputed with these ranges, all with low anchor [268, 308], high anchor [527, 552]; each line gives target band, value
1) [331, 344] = -0.07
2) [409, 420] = 0.07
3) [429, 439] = 0.39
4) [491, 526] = -0.13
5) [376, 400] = -0.05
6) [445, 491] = -0.06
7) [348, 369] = 0.04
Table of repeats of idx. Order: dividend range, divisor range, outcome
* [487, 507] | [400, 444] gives 1.32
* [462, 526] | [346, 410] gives 1.10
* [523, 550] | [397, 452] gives 1.15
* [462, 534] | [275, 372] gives 1.09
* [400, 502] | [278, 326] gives 0.96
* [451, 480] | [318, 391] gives 1.05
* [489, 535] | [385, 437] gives 1.22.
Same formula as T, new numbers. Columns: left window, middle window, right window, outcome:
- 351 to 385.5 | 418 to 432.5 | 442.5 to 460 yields 4.4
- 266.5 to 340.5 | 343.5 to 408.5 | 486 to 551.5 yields 3.4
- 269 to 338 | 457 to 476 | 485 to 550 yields 0.3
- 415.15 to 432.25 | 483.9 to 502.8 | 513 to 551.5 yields -3.5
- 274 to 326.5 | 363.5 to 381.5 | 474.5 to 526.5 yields 0.3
